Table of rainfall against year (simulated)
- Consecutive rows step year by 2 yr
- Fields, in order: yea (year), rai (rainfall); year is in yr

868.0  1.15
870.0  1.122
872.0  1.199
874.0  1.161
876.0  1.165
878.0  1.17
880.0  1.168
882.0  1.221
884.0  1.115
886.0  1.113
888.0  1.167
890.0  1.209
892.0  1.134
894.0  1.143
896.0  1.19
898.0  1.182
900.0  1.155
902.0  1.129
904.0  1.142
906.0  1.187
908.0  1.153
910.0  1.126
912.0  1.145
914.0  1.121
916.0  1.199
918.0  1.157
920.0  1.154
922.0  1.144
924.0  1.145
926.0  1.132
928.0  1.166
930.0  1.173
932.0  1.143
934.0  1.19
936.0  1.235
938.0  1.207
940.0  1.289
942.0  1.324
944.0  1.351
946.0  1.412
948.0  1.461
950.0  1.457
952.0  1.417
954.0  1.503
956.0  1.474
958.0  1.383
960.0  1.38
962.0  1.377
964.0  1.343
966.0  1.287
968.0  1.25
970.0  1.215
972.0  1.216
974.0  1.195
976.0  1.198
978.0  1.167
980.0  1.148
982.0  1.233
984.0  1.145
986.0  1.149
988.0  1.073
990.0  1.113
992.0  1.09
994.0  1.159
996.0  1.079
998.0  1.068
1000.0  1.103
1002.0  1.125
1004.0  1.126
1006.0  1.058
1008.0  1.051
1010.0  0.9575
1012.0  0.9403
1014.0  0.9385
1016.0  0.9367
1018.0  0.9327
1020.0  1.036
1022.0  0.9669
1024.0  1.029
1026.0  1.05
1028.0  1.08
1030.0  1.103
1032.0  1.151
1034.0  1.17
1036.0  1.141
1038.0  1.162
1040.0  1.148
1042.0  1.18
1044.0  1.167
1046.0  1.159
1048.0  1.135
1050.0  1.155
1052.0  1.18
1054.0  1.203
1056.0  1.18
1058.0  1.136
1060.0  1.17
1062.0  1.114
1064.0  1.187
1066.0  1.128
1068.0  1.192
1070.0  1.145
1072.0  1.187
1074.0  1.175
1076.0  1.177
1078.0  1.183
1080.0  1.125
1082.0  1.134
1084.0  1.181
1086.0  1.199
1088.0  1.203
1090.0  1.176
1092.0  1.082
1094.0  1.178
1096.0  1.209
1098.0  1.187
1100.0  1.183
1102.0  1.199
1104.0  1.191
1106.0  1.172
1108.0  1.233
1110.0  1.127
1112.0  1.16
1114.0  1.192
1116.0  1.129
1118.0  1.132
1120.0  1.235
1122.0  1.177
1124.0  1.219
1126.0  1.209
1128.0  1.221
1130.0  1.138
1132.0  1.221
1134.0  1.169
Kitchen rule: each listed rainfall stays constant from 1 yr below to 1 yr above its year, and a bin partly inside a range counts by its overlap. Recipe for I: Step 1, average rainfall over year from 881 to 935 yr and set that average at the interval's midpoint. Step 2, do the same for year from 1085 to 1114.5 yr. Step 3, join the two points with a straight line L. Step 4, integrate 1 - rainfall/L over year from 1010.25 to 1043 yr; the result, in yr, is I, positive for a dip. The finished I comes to 3.2 yr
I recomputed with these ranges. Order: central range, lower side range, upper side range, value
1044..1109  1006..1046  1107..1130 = -2.5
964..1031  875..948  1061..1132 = 4.5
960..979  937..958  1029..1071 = 1.2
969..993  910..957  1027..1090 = 1.2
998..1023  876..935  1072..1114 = 3.2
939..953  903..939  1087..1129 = -2.7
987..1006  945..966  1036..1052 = 2.8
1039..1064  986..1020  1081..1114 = -1.1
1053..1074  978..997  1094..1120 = 0.0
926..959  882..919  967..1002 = -4.7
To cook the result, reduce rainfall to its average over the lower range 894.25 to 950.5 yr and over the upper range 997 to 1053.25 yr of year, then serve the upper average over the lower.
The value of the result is 0.9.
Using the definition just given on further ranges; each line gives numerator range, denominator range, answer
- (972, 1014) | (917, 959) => 0.86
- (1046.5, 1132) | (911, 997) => 0.95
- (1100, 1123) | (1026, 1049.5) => 1.03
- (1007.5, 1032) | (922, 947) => 0.82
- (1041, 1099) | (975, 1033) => 1.08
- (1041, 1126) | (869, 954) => 0.97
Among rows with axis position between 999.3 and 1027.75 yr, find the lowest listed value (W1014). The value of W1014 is 0.9327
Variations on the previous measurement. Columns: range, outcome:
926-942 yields 1.132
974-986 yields 1.145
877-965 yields 1.113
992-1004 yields 1.068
